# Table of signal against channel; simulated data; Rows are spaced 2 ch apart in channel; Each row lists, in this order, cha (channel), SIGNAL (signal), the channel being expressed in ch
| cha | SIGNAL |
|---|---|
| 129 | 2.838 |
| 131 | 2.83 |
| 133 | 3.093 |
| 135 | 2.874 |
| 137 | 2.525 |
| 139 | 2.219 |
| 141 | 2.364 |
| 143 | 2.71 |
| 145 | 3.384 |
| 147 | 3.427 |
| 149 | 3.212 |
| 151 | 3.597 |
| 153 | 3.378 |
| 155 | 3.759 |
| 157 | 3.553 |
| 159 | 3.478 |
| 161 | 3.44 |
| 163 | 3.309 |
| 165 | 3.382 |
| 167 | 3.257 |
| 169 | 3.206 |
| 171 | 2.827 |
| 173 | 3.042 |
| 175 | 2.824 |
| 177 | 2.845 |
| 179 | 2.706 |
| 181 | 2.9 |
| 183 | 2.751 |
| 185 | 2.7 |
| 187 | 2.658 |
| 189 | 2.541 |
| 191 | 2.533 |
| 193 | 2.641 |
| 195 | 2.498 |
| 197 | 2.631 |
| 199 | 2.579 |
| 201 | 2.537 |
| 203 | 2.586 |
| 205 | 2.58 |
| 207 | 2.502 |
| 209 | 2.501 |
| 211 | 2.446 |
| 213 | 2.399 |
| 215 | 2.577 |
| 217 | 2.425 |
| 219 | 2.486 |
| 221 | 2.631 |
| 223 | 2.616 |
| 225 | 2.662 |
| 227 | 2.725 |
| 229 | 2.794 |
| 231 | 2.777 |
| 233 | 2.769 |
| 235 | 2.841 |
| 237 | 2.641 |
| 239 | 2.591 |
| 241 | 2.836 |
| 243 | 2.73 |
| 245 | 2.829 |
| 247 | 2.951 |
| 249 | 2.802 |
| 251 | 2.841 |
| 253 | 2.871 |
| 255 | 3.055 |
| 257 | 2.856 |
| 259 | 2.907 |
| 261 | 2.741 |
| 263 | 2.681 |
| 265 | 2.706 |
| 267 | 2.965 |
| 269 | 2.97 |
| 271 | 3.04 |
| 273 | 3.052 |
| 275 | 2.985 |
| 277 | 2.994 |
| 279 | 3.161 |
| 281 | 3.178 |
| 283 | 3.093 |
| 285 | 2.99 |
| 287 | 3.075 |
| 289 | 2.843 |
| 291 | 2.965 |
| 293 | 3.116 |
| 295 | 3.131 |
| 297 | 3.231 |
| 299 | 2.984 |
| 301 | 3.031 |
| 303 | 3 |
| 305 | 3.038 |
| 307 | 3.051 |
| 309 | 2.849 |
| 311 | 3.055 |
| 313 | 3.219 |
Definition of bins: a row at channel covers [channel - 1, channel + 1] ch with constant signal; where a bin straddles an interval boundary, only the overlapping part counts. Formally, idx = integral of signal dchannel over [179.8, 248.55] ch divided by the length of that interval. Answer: 2.64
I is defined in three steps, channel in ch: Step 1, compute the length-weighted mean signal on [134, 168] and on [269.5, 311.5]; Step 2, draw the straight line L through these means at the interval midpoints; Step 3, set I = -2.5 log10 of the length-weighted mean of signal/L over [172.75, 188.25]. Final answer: 0.13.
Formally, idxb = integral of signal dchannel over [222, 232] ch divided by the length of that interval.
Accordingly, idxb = 2.71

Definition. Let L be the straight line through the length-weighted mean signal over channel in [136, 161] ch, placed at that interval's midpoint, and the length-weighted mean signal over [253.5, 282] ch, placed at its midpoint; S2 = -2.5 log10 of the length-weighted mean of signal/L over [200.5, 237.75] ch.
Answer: 0.163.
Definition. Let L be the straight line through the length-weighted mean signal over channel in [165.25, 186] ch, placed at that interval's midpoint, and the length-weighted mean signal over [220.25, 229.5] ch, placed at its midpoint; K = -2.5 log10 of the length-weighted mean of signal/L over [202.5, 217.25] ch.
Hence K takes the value 0.10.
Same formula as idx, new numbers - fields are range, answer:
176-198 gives 2.67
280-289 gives 3.06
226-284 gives 2.88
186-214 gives 2.55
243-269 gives 2.85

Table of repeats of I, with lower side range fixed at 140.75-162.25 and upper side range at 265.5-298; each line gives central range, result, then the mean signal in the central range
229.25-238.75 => 0.15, 2.75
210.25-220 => 0.28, 2.47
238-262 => 0.10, 2.83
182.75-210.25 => 0.24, 2.58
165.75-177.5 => 0.09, 3.01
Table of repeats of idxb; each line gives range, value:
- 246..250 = 2.88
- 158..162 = 3.46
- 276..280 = 3.08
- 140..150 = 3.02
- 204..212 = 2.51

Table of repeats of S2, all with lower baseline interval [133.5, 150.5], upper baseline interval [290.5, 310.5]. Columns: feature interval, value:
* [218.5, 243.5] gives 0.10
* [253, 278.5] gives 0.03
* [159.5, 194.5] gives 0.00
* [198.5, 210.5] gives 0.16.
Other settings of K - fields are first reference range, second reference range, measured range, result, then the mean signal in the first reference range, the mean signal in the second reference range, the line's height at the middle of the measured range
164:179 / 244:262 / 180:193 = 0.12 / 3.03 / 2.87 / 3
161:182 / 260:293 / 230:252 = 0.08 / 3.05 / 2.97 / 3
